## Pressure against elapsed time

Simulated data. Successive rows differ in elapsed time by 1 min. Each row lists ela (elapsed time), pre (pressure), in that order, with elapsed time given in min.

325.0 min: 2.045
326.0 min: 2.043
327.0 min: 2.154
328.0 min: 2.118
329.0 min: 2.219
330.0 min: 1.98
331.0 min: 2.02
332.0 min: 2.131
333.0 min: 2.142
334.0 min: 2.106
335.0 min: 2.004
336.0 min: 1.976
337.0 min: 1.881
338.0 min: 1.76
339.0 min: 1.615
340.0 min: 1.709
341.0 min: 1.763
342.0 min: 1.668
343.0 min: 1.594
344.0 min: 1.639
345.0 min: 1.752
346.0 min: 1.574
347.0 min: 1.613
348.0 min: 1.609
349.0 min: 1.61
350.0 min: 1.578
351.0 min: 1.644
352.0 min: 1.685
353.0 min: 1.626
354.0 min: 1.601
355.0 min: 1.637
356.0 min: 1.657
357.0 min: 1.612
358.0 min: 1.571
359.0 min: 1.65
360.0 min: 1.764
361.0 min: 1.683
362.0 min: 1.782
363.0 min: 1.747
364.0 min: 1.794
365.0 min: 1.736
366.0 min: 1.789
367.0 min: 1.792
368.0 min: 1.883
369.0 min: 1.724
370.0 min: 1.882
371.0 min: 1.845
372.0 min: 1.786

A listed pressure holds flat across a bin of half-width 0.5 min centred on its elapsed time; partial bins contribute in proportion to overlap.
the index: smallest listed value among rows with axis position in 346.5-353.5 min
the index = 1.578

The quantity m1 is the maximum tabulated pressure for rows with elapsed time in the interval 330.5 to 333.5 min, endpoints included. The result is 2.142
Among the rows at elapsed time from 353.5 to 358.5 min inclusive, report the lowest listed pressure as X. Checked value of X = 1.571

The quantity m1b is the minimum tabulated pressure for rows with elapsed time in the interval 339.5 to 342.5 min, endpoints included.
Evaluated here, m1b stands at 1.668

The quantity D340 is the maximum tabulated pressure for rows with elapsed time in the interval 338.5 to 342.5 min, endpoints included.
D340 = 1.763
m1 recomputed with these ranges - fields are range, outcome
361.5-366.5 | 1.794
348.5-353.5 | 1.685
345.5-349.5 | 1.613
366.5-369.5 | 1.883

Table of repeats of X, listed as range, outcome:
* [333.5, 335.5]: 2.004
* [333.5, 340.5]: 1.615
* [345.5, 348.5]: 1.574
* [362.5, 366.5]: 1.736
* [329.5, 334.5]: 1.98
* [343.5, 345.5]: 1.639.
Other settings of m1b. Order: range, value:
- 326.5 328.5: 2.118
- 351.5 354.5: 1.601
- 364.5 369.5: 1.724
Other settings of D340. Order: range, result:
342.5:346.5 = 1.752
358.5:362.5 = 1.782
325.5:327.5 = 2.154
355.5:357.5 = 1.657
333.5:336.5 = 2.106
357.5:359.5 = 1.65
